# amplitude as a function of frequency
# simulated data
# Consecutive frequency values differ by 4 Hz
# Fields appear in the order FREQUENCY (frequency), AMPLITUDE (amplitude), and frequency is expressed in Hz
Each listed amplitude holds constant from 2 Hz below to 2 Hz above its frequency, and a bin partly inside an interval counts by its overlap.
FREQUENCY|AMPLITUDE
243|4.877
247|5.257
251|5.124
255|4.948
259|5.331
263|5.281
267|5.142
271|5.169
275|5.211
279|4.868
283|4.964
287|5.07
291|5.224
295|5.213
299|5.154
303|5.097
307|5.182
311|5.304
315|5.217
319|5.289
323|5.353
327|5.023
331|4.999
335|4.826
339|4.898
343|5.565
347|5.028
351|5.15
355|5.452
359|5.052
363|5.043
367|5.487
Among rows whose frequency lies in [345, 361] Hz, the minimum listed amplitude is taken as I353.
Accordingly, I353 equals 5.028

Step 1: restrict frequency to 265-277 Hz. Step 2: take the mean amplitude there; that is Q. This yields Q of 5.17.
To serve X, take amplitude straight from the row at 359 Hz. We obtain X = 5.052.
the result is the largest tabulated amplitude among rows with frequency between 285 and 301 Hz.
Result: 5.224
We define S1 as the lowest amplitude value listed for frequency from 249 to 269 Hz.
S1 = 4.948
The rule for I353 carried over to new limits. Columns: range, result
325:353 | 4.826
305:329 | 5.023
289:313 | 5.097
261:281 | 4.868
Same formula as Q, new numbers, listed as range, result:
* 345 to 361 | 5.17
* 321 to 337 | 5.05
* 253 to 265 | 5.19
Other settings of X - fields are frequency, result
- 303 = 5.097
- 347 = 5.028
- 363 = 5.043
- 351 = 5.15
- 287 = 5.07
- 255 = 4.948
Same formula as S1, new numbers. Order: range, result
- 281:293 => 4.964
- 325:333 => 4.999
